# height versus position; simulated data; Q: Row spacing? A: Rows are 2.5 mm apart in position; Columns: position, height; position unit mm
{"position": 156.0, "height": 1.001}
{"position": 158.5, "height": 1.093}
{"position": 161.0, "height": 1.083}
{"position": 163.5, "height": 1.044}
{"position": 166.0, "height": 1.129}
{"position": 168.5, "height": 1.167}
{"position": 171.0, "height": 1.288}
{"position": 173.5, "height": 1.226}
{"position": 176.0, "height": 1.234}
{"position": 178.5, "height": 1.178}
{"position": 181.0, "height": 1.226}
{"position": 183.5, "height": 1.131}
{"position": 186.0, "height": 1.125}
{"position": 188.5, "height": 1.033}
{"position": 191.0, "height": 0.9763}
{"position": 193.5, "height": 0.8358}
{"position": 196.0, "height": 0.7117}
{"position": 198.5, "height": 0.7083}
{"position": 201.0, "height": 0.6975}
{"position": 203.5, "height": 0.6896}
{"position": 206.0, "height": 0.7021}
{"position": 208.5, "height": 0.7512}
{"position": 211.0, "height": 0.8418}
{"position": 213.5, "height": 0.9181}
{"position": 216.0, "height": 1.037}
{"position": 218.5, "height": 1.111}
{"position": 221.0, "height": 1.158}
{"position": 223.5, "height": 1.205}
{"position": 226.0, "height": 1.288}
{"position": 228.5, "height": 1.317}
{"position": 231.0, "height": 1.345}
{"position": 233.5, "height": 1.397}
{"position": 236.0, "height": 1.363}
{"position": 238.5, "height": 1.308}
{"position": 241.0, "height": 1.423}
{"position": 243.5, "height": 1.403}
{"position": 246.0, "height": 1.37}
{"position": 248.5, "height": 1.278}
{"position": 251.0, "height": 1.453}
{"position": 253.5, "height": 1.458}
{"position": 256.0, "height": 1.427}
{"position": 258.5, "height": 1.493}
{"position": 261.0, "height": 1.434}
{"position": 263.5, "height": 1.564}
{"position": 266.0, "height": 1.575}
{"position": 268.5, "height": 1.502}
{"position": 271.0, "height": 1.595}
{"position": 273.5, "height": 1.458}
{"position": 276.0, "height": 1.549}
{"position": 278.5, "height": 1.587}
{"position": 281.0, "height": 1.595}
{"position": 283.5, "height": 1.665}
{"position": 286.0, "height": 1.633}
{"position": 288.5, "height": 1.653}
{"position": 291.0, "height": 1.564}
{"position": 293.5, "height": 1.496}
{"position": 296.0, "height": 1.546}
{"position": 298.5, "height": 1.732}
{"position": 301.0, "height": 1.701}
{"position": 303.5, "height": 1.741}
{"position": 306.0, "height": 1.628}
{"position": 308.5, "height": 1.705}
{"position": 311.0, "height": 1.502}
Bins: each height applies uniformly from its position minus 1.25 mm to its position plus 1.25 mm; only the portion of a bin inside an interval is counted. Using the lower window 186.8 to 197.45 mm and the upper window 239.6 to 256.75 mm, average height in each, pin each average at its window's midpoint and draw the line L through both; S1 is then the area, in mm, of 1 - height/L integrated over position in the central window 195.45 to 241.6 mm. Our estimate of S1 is 4.0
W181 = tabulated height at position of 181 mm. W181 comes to 1.226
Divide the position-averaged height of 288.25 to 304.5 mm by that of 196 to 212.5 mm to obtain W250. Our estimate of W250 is 2.2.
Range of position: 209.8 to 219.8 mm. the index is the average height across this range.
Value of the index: 0.979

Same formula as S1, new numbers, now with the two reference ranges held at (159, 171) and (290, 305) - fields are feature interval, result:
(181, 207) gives 7.37 mm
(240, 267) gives 0.38 mm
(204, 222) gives 5.39 mm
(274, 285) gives -0.20 mm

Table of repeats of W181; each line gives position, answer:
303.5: 1.741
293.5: 1.496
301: 1.701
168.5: 1.167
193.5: 0.8358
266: 1.575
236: 1.363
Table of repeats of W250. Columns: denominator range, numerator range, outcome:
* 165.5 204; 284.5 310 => 1.60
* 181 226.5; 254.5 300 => 1.66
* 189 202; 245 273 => 1.83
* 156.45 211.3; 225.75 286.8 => 1.47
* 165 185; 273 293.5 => 1.33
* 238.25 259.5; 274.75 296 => 1.13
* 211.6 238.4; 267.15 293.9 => 1.30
